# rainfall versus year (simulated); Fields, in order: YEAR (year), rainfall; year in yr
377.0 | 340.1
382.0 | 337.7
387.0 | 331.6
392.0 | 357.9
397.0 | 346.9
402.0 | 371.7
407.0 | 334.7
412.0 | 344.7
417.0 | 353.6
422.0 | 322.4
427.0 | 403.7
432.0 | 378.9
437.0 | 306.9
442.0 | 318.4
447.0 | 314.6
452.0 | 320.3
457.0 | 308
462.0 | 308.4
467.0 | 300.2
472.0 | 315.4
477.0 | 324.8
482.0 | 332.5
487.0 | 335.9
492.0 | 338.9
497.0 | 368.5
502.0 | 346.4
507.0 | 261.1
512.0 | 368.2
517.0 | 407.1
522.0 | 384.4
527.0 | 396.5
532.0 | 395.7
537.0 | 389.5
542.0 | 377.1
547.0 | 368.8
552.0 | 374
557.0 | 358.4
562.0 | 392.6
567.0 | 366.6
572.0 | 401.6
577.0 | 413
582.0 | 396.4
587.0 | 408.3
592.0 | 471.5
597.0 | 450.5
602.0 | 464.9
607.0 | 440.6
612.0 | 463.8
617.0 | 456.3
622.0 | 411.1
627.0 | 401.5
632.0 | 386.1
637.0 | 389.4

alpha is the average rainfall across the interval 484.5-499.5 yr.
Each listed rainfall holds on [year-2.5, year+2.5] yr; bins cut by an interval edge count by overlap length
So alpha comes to 348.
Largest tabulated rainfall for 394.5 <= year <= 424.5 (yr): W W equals 371.7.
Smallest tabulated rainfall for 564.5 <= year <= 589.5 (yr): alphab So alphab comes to 366.6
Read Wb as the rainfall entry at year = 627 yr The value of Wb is 401.5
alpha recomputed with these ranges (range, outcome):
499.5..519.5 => 346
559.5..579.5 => 393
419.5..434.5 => 368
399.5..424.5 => 345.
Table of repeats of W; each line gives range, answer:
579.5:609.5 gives 471.5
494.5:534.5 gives 407.1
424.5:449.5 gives 403.7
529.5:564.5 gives 395.7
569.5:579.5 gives 413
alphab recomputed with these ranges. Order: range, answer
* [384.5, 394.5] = 331.6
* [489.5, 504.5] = 338.9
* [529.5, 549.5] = 368.8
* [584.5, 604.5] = 408.3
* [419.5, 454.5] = 306.9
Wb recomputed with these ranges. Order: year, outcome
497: 368.5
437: 306.9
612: 463.8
